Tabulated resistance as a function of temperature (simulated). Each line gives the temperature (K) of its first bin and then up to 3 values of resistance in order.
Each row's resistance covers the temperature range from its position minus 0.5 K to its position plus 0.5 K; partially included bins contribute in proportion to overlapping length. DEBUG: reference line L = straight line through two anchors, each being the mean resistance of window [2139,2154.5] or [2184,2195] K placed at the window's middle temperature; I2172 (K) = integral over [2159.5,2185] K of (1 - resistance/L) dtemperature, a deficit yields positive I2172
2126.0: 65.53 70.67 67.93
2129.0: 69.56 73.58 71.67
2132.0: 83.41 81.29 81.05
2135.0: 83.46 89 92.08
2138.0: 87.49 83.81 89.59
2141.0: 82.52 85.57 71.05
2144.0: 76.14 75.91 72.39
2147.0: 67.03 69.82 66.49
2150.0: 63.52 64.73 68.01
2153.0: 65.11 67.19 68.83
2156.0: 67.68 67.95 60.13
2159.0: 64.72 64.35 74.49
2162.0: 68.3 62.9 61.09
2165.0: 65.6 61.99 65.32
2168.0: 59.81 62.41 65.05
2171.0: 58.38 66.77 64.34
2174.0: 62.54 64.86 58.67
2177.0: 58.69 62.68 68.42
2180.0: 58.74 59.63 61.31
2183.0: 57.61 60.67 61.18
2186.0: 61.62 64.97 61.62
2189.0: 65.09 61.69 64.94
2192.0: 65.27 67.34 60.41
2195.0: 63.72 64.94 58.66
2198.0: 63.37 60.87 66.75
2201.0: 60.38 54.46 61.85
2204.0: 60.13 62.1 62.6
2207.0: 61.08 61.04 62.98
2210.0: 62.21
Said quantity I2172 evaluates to 1.6 K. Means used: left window 72.7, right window 63.3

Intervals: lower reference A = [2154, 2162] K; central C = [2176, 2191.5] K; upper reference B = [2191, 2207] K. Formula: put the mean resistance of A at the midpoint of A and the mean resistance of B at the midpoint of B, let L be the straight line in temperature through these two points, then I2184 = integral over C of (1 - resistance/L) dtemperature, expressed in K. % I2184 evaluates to 0.5 K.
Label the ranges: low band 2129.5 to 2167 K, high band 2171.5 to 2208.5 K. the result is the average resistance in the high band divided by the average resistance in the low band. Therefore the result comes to 0.85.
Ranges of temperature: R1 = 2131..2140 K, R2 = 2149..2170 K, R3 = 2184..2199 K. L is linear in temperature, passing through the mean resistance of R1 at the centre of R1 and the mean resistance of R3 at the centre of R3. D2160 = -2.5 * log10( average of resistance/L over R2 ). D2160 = 0.16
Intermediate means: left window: 84.7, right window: 63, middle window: 65.2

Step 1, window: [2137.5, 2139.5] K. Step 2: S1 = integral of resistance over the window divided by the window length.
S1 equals 85.7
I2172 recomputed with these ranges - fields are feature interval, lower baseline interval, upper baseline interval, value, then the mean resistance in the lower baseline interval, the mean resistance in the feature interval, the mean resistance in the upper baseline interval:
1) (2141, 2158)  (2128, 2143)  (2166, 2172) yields 0.9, 81.6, 69.9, 62.6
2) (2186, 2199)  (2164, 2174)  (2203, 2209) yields -0.2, 63.1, 63.3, 61.6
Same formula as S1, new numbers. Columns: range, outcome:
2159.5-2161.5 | 69.4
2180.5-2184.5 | 59.8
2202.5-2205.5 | 61.4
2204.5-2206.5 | 62.4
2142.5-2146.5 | 73.9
